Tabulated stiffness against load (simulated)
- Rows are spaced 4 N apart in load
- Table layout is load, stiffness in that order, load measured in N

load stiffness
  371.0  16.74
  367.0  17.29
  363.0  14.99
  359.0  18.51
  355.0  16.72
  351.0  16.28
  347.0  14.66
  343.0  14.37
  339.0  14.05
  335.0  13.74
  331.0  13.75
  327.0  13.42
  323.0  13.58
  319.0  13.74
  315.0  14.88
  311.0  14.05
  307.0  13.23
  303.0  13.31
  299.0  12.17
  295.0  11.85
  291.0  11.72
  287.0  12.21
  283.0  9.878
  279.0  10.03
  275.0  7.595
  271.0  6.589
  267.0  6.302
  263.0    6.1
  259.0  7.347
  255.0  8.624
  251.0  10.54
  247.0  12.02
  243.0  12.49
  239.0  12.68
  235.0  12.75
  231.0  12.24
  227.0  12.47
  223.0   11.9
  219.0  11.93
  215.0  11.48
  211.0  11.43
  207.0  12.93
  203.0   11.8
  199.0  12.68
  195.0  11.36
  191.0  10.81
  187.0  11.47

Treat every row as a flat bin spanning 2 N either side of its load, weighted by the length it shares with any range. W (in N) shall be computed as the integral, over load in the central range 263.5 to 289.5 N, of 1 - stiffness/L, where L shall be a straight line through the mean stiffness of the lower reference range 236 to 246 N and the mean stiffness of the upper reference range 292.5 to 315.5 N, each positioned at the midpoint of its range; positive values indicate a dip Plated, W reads 8.5 N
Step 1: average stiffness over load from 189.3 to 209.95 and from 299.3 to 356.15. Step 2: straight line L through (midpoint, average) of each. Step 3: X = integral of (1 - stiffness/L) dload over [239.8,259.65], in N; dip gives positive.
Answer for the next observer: 3.5 N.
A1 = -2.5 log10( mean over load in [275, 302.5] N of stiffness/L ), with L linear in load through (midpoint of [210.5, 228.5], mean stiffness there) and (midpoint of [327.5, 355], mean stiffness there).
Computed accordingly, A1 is 0.20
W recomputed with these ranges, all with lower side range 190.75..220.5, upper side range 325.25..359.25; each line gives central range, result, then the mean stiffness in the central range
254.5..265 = 4.72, 7.18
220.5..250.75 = 0.65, 12.3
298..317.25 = 0.72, 13.6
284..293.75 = 1.40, 11.7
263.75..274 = 5.22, 6.52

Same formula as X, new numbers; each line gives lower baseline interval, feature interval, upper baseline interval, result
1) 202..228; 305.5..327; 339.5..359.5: 1.4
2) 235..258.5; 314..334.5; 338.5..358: 0.9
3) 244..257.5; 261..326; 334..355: 7.7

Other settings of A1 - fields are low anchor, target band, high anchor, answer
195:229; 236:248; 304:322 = 0.012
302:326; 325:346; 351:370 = 0.097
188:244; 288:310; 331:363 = 0.132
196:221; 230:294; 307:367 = 0.302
